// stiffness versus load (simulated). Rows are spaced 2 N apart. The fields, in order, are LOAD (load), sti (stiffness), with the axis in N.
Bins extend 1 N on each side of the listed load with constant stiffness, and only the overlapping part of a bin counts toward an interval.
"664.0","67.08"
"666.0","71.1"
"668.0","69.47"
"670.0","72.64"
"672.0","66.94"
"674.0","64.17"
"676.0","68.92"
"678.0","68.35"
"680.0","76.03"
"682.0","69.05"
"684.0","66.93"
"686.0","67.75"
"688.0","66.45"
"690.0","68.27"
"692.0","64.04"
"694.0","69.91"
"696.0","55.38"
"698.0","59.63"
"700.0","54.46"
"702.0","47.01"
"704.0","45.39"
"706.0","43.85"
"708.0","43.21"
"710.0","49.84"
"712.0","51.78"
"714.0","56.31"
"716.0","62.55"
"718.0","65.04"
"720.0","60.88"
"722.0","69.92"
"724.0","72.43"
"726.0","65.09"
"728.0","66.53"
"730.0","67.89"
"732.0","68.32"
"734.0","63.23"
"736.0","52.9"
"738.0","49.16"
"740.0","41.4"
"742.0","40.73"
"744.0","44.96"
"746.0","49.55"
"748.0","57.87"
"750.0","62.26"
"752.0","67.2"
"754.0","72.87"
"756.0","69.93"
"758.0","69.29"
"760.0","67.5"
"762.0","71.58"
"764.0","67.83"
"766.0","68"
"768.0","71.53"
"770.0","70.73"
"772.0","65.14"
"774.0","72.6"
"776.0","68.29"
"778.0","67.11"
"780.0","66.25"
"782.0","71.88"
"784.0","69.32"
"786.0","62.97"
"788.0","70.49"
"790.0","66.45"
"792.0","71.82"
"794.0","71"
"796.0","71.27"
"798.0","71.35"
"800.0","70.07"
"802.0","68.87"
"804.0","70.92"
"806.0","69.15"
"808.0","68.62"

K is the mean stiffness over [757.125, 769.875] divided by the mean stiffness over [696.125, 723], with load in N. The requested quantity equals 1.27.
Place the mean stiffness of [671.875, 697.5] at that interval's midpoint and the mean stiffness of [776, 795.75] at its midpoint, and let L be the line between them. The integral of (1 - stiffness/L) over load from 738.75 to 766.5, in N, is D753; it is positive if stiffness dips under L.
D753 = 3.1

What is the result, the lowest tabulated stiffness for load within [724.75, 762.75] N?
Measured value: 40.73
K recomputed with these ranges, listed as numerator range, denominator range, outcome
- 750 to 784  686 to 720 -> 1.21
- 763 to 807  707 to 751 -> 1.21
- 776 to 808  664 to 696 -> 1.01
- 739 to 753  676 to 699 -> 0.78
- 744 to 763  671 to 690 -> 0.94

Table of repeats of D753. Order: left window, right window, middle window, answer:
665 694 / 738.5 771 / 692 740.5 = 5.5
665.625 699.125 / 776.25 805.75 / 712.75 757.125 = 5.1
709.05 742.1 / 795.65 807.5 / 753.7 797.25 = -1.8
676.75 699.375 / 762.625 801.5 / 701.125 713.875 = 3.7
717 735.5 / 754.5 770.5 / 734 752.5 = 4.3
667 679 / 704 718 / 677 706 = -0.7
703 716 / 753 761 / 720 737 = -2.4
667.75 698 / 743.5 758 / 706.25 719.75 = 2.1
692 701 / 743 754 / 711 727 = -1.0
